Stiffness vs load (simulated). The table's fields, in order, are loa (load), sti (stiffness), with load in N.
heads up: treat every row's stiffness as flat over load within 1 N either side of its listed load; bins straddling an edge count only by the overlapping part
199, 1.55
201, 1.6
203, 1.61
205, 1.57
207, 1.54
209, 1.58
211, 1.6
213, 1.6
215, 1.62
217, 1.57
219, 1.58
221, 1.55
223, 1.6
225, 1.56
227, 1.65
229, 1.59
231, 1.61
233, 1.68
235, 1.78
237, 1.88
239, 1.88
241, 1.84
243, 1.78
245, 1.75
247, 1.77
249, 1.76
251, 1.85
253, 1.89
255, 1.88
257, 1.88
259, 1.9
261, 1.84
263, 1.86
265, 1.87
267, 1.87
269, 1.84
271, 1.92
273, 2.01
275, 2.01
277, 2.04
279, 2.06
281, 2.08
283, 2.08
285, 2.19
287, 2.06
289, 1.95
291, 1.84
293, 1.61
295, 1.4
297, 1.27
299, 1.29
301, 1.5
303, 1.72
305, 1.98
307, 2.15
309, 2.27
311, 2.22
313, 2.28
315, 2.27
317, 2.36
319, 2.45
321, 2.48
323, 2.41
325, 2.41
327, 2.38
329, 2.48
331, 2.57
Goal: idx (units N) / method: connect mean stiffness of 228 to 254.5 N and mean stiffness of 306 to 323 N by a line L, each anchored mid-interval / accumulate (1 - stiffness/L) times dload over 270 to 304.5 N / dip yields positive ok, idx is 4.54 N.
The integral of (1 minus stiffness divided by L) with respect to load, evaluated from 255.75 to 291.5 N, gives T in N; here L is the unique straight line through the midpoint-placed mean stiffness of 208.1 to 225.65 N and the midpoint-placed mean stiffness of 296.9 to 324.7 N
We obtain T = -1.5 N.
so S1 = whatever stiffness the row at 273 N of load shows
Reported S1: 2.01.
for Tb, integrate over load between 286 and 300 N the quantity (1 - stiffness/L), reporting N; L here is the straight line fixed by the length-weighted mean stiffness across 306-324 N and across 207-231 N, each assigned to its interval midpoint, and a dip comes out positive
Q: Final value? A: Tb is 3.36 N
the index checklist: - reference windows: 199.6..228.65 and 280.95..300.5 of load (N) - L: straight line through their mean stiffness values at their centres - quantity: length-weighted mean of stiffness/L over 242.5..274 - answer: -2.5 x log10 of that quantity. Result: -0.11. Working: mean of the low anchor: 1.59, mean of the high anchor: 1.76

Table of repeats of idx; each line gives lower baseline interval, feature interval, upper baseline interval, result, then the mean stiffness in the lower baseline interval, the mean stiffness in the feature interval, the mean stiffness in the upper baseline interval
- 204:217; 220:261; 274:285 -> 0.9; 1.58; 1.76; 2.07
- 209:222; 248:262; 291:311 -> -1.8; 1.59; 1.86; 1.72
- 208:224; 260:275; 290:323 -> -0.8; 1.59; 1.9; 1.96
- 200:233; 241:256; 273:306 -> -1.1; 1.59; 1.81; 1.82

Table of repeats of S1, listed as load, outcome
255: 1.88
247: 1.77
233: 1.68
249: 1.76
